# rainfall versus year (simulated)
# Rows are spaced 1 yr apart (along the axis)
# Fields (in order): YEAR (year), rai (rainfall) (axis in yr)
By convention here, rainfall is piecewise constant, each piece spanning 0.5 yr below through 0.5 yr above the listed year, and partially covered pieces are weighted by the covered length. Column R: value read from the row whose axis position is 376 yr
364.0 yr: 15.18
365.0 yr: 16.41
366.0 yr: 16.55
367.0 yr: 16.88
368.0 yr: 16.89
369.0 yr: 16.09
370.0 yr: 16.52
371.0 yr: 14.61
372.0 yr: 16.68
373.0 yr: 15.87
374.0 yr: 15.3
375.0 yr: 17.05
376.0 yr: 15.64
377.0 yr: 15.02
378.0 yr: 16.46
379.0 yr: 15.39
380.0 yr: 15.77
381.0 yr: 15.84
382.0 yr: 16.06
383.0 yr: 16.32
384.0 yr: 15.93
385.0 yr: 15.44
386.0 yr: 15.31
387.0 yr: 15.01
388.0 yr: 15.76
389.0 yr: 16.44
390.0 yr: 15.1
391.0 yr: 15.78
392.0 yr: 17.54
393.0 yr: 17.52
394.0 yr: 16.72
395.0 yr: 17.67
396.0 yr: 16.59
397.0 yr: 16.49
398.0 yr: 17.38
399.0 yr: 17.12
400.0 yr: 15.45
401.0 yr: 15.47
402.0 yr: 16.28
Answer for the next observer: 15.64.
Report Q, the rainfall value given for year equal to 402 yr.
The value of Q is 16.28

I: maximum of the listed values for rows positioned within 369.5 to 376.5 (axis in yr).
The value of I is 17.05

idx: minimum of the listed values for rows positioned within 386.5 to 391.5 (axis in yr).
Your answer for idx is 15.01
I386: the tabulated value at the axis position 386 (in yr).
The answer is 15.31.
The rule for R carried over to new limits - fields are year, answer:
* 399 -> 17.12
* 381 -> 15.84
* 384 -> 15.93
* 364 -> 15.18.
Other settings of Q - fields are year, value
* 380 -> 15.77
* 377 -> 15.02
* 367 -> 16.88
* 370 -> 16.52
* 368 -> 16.89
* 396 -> 16.59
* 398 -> 17.38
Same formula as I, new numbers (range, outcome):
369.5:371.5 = 16.52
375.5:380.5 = 16.46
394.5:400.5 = 17.67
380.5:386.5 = 16.32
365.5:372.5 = 16.89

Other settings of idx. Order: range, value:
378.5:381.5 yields 15.39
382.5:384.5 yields 15.93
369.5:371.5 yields 14.61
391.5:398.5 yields 16.49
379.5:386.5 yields 15.31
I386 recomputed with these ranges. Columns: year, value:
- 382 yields 16.06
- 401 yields 15.47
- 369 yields 16.09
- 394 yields 16.72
